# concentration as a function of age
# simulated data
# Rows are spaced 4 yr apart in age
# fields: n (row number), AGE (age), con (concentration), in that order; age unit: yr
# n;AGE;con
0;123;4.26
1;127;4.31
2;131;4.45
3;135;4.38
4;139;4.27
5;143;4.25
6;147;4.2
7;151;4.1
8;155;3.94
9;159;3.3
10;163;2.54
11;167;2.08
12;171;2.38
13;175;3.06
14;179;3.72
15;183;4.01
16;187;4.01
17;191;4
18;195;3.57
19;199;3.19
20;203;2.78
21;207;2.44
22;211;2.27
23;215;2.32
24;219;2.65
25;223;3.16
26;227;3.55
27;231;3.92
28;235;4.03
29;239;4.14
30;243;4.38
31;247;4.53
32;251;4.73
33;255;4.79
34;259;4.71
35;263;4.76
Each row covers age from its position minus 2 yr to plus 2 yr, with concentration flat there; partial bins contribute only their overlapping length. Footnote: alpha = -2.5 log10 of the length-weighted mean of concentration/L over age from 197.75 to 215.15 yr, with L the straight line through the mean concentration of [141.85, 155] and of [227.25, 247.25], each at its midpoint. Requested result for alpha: 0.499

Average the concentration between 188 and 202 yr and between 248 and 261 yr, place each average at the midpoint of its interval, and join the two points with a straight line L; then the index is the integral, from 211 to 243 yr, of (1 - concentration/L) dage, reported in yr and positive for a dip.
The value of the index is 6.31 yr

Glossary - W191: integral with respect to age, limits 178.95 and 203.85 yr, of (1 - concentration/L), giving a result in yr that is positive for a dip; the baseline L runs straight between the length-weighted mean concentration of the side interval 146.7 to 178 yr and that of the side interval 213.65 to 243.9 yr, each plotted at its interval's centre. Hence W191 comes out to -2.5 yr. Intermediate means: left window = 3.16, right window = 3.51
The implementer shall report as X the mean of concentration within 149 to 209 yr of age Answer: 3.27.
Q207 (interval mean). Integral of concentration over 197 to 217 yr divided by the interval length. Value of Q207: 2.6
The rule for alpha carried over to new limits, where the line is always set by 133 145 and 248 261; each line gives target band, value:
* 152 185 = 0.36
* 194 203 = 0.37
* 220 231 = 0.34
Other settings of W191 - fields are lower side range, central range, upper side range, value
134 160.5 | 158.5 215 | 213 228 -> 5.7 yr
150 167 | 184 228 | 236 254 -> 8.9 yr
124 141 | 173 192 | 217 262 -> 2.1 yr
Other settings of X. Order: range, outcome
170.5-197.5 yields 3.59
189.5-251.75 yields 3.45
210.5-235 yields 3.11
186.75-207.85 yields 3.32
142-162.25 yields 3.86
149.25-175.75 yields 3.05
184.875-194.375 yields 3.94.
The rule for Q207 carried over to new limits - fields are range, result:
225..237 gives 3.83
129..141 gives 4.37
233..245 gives 4.18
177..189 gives 3.91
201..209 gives 2.61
